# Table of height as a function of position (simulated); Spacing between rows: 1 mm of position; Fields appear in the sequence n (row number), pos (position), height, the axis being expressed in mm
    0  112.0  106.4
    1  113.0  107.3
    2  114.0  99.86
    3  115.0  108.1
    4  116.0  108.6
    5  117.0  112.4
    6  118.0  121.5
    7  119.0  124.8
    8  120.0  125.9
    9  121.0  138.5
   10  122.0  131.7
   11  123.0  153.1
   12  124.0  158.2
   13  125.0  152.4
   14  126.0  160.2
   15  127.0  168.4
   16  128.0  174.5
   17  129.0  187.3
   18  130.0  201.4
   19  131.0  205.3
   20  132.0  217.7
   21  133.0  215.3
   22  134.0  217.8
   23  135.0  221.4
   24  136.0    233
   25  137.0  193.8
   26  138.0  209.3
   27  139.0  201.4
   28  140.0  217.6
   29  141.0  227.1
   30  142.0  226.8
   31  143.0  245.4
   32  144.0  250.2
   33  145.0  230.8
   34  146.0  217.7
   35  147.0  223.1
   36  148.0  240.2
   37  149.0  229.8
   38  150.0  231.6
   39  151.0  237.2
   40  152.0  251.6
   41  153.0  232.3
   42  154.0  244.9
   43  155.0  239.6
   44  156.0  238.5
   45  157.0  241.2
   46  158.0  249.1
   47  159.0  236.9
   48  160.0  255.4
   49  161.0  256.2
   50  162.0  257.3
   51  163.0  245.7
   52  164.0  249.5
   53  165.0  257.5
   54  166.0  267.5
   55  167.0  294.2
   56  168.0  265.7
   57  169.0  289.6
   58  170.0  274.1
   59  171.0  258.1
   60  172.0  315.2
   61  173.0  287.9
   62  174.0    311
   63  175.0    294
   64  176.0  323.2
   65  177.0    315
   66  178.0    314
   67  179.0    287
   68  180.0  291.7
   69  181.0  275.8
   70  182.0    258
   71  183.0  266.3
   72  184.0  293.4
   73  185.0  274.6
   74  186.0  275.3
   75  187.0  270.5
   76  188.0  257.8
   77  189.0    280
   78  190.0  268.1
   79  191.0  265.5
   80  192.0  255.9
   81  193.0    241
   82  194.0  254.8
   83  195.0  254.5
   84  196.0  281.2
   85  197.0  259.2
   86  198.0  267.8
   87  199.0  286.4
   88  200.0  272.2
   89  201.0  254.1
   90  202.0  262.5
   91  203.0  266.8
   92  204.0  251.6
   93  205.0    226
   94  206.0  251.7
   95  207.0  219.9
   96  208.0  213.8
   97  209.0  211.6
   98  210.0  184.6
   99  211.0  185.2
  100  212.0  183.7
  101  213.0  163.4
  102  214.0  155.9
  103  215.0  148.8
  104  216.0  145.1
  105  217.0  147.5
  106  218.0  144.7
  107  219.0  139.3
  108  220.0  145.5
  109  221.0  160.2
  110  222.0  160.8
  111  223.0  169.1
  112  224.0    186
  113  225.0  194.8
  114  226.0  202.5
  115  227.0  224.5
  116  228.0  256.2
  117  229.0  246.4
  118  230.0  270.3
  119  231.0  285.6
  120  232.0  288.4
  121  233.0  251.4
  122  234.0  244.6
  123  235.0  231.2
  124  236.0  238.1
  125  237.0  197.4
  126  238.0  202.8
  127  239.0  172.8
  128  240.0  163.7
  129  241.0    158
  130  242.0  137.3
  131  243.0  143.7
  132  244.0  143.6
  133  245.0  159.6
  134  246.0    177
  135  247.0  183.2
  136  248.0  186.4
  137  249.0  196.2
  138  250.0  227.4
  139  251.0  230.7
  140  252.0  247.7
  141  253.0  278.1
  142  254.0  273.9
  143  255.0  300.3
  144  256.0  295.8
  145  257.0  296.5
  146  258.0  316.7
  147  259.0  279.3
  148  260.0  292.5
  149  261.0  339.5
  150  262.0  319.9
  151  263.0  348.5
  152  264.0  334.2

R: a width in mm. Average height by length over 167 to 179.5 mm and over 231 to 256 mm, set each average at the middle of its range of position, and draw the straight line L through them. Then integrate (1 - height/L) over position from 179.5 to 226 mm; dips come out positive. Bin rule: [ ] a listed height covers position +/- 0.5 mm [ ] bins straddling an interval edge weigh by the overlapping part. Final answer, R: 6.4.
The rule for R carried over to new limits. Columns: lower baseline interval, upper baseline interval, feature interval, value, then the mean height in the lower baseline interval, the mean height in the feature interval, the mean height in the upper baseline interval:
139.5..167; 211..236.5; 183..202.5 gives -4.4 mm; 242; 267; 199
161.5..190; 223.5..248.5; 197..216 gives 1.7 mm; 280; 221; 206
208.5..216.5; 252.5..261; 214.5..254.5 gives 5.6 mm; 172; 199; 294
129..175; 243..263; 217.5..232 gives 2.7 mm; 242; 202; 250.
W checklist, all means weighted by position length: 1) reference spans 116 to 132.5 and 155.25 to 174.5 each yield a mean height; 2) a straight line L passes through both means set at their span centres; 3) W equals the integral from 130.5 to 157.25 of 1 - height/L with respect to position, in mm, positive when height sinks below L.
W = -2.5 mm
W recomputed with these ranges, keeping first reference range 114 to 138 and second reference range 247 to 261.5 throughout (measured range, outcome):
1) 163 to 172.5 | -3.6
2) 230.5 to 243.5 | 2.2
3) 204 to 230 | 5.2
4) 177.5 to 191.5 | -4.3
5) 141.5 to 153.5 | -3.4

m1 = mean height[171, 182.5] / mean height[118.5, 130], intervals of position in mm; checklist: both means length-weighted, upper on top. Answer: 1.9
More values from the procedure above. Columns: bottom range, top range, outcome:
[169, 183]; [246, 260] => 0.87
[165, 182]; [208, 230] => 0.63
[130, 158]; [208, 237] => 0.88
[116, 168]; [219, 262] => 1.05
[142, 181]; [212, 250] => 0.73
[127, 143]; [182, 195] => 1.27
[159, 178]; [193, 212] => 0.87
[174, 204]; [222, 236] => 0.84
